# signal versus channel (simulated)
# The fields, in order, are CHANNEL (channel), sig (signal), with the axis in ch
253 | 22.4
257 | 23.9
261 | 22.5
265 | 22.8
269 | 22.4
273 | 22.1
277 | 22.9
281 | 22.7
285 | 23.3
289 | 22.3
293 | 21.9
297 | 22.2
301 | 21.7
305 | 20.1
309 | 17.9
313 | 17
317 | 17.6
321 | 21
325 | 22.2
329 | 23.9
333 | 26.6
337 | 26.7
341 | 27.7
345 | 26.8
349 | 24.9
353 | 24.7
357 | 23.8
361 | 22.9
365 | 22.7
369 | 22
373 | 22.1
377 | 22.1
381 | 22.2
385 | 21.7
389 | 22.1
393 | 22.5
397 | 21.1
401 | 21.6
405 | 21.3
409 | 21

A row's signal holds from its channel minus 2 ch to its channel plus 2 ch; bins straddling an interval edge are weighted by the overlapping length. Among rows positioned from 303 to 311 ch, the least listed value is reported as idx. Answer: 17.9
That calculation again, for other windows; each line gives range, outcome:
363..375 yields 22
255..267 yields 22.5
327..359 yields 23.8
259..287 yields 22.1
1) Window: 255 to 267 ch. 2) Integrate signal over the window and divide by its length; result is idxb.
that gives 23.1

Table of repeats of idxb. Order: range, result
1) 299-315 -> 19.2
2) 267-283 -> 22.5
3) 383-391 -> 21.9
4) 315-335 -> 22.3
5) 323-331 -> 23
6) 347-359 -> 24.5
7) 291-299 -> 22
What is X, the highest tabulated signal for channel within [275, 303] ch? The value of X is 23.3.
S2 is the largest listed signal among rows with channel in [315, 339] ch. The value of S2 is 26.7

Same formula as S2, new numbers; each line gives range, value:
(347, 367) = 24.9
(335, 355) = 27.7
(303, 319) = 20.1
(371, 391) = 22.2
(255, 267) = 23.9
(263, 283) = 22.9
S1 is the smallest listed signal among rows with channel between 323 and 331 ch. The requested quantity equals 22.2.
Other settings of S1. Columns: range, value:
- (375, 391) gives 21.7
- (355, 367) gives 22.7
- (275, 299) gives 21.9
